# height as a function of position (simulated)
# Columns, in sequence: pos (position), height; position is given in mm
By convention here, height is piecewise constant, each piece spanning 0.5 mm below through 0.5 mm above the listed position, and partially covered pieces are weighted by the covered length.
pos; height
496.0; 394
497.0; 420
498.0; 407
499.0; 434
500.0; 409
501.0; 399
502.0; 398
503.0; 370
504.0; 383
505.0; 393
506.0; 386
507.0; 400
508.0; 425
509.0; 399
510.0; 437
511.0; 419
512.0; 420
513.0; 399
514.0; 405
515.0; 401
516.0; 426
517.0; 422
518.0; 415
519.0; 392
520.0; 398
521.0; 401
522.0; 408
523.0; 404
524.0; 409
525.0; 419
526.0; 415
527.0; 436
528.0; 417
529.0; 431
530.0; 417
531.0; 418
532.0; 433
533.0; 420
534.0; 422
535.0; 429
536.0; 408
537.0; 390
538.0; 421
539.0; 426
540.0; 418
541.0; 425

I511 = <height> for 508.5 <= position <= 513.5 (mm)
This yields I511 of 415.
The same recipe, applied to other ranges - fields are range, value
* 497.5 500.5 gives 417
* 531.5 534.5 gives 425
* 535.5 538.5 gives 406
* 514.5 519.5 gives 411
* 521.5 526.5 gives 411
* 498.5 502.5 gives 410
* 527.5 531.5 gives 421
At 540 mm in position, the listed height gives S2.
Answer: 418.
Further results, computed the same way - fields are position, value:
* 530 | 417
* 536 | 408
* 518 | 415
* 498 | 407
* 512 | 420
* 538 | 421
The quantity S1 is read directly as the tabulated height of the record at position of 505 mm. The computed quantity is 393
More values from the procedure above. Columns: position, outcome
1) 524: 409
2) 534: 422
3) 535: 429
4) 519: 392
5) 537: 390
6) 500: 409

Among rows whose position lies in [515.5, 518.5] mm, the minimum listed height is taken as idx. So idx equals 415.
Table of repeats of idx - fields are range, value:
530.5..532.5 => 418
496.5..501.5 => 399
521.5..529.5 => 404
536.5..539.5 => 390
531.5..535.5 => 420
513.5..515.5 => 401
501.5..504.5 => 370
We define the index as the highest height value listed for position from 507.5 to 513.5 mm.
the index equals 437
